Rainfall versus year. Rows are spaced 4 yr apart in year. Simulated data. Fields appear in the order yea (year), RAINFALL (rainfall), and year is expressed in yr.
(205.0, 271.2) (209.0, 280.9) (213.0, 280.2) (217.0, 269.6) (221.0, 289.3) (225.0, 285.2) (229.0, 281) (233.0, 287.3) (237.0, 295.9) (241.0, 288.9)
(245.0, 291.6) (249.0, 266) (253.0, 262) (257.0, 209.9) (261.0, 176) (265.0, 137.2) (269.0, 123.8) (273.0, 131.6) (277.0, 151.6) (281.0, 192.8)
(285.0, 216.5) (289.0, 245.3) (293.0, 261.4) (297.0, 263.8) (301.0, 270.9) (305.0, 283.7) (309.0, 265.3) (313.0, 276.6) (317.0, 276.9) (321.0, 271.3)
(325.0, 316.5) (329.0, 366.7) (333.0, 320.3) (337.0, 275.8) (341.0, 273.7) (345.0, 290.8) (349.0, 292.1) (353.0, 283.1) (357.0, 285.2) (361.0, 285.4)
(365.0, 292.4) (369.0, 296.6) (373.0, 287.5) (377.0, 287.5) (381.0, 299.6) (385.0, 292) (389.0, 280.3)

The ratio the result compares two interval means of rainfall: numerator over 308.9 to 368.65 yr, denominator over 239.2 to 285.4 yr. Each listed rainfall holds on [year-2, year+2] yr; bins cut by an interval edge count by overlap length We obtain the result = 1.44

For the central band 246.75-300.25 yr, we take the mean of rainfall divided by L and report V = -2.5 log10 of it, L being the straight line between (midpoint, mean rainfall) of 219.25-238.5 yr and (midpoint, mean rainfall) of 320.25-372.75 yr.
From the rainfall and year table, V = 0.38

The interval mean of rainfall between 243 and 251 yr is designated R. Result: 279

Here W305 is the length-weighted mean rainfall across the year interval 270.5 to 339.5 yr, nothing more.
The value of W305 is 257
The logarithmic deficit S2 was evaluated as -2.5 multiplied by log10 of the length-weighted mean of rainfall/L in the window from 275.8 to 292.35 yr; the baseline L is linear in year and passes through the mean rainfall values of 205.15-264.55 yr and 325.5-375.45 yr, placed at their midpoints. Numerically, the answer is 0.31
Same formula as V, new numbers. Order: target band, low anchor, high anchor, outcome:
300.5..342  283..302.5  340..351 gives -0.08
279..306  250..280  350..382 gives -0.19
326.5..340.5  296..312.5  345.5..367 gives -0.13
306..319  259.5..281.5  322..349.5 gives -0.10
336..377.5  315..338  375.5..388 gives 0.04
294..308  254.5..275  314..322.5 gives -0.15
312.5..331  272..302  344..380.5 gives -0.21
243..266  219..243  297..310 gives 0.24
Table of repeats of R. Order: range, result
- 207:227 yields 281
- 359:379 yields 290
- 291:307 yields 270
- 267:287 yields 163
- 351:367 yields 287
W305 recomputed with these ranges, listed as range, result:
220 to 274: 239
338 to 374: 287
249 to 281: 178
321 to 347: 305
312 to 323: 275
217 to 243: 287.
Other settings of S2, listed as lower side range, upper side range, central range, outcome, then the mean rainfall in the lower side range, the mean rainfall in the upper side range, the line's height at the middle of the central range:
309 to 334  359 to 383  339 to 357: 0.04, 301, 292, 296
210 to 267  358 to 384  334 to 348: 0.00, 259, 291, 284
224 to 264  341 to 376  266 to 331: 0.13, 261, 288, 274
